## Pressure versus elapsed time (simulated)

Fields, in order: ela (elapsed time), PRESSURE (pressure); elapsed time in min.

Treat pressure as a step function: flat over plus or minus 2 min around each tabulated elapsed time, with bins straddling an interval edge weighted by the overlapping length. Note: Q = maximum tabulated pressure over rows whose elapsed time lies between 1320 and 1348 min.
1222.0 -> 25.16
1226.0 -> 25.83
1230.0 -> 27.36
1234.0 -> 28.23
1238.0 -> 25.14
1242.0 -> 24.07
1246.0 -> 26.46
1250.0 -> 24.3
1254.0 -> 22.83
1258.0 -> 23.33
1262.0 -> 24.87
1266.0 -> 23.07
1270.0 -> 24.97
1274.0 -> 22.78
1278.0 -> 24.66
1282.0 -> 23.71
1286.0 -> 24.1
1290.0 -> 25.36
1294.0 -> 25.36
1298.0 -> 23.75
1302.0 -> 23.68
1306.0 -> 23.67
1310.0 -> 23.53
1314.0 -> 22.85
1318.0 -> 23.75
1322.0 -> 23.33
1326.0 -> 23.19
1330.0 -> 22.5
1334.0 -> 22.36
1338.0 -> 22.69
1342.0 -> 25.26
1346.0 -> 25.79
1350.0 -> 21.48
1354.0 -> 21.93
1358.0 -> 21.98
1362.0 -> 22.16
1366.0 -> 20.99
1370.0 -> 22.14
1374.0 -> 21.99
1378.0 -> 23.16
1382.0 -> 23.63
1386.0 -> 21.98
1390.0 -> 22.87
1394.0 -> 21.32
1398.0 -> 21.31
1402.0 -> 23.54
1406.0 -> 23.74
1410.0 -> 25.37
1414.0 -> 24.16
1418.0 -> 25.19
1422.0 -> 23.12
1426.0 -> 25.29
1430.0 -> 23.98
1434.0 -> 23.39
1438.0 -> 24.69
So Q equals 25.79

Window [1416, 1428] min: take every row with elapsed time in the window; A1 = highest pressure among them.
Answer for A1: 25.29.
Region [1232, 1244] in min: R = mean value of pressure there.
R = 25.8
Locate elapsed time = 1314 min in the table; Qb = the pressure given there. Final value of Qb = 22.85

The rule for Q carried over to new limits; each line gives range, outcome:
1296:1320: 23.75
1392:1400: 21.32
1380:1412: 25.37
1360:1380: 23.16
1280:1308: 25.36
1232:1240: 28.23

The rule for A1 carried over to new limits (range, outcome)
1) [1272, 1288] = 24.66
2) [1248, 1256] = 24.3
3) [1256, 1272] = 24.97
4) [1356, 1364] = 22.16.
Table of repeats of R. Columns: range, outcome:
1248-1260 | 23.5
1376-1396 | 22.6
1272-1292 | 24.1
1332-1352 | 23.5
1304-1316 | 23.4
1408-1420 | 24.9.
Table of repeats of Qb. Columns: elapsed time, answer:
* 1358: 21.98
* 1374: 21.99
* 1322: 23.33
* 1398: 21.31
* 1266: 23.07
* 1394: 21.32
